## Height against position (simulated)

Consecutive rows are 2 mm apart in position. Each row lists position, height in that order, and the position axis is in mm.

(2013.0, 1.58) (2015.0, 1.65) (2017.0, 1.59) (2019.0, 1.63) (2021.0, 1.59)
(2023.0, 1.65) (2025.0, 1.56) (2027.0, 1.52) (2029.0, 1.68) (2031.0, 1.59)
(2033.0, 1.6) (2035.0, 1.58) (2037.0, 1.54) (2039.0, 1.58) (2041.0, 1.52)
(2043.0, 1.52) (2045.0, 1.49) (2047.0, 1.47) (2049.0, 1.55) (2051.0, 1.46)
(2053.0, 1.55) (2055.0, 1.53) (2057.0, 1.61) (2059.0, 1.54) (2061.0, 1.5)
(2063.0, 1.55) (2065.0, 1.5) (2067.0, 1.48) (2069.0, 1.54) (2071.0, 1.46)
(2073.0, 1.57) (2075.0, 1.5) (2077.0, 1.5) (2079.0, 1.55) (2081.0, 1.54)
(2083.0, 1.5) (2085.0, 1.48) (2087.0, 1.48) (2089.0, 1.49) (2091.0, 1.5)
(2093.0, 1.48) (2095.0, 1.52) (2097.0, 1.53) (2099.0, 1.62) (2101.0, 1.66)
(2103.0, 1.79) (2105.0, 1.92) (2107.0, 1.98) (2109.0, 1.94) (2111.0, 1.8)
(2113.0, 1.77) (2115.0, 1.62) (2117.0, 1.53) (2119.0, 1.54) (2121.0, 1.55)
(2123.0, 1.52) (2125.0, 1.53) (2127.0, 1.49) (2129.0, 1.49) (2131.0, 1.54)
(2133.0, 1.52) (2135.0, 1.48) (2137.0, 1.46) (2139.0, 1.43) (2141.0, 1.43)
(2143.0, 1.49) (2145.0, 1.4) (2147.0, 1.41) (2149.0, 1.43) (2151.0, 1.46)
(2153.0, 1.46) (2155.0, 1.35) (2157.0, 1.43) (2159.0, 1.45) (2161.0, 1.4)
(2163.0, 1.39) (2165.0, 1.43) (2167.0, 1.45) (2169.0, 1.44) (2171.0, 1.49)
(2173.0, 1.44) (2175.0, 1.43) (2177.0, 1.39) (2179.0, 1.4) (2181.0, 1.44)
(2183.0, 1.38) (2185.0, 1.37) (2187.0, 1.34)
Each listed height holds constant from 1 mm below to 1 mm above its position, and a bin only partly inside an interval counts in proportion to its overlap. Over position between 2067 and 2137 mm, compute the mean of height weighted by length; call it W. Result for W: 1.58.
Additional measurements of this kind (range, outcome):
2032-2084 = 1.53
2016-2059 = 1.56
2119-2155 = 1.47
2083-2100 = 1.51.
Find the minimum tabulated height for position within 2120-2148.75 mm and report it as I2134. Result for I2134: 1.4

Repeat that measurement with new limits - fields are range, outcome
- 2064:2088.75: 1.46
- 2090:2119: 1.48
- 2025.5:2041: 1.52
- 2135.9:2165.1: 1.35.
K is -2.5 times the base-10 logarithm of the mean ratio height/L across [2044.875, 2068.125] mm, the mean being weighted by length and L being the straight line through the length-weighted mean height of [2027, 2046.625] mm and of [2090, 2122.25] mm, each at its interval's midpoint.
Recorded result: 0.05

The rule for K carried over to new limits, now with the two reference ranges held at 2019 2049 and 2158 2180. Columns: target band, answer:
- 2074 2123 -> -0.08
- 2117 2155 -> -0.01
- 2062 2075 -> 0.01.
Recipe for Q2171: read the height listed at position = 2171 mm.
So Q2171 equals 1.49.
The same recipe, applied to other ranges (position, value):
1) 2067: 1.48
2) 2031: 1.59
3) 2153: 1.46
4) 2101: 1.66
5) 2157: 1.43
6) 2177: 1.39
